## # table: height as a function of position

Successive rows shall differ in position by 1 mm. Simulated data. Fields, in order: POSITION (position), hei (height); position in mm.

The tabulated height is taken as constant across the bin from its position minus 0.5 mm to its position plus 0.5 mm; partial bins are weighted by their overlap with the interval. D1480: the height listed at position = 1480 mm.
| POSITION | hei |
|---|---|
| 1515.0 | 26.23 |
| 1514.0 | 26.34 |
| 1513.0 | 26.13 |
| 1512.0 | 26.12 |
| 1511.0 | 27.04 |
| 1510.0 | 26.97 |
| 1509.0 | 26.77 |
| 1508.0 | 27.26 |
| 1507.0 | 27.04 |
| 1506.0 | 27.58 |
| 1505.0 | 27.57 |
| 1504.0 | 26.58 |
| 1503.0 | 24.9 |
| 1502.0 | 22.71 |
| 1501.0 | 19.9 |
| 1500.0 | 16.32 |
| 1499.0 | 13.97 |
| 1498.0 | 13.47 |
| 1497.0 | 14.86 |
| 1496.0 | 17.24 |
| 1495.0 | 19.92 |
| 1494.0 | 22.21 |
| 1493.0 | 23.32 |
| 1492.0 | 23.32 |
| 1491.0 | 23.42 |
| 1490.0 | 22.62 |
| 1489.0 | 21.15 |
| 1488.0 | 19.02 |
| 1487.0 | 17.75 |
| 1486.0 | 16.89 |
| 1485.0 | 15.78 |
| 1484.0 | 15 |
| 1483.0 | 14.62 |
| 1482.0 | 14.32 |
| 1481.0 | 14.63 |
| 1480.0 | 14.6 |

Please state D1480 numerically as 14.6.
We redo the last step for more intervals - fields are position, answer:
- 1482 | 14.32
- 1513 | 26.13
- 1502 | 22.71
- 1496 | 17.24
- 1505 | 27.57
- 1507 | 27.04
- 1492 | 23.32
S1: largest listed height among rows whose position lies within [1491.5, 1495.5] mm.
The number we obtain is 23.32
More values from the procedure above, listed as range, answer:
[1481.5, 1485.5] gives 15.78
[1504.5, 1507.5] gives 27.58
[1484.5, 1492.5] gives 23.42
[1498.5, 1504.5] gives 26.58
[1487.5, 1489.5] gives 21.15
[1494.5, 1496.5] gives 19.92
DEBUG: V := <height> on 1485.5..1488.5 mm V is 17.9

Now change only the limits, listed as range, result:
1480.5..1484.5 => 14.6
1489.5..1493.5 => 23.2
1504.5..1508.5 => 27.4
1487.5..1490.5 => 20.9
